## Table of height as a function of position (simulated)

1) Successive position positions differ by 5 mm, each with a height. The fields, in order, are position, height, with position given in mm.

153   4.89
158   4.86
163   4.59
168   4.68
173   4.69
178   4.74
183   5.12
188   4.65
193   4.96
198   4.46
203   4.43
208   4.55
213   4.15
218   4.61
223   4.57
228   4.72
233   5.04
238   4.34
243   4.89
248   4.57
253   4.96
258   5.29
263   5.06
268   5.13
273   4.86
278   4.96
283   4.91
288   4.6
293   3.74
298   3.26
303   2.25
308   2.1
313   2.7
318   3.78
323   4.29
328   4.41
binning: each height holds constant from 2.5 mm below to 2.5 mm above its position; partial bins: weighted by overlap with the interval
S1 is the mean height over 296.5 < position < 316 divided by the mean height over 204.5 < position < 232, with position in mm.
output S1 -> 0.6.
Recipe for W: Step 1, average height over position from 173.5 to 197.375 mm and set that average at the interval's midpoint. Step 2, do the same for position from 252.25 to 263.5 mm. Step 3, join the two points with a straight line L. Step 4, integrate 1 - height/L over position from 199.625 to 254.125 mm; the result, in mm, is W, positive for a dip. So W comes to 4.26 mm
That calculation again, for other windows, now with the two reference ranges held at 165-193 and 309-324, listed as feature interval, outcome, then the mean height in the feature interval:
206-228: -0.51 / 4.5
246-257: -2.20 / 4.85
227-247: -2.60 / 4.74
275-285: -3.16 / 4.93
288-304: 0.87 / 3.4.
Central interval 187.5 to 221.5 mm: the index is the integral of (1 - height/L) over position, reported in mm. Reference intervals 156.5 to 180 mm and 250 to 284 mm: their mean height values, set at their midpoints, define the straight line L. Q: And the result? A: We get 1.99 mm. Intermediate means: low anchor 4.71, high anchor 5.02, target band 4.54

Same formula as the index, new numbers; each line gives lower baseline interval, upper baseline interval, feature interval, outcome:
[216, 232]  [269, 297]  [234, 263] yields -1.3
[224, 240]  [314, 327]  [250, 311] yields 0.8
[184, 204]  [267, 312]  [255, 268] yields -3.3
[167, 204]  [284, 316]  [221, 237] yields -2.3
